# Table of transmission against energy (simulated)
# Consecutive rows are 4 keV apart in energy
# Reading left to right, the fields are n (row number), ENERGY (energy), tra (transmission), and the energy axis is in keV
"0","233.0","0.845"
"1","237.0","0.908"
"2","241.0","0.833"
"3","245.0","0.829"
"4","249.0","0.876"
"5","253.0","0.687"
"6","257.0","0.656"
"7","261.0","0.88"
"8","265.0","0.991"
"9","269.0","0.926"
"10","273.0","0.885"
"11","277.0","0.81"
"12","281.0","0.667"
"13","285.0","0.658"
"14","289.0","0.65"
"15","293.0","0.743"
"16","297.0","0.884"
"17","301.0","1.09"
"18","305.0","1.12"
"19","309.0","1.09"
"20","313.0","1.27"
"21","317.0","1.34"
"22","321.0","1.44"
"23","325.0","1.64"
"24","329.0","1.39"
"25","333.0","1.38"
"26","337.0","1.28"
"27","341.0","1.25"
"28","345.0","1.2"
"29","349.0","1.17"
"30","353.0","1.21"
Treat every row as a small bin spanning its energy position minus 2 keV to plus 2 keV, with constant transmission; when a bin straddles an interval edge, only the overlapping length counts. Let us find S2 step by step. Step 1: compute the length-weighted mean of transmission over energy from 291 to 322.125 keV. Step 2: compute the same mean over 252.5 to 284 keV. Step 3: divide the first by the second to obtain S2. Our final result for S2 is 1.37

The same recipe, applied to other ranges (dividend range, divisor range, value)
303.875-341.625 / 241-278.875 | 1.58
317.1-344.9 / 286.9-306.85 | 1.54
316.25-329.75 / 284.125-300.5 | 1.90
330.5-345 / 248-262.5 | 1.69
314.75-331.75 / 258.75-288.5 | 1.76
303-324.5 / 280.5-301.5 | 1.66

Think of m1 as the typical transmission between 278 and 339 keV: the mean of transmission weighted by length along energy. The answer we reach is 1.1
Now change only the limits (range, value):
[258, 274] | 0.906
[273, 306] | 0.822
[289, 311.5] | 0.962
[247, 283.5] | 0.818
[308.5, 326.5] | 1.37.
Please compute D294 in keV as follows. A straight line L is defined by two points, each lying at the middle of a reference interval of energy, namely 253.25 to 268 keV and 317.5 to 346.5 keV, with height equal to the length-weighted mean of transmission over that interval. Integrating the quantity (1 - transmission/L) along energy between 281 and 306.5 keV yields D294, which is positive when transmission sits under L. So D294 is 5.9 keV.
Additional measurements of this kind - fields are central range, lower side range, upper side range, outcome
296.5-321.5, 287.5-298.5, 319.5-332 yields -1.6 keV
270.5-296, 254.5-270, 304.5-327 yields 7.1 keV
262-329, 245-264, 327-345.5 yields 2.5 keV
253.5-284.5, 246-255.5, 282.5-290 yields -4.3 keV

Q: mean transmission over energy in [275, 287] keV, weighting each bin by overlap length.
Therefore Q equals 0.712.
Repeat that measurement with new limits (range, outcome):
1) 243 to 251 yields 0.853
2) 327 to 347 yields 1.3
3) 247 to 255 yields 0.782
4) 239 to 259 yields 0.776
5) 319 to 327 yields 1.54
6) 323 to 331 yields 1.51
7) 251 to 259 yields 0.671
